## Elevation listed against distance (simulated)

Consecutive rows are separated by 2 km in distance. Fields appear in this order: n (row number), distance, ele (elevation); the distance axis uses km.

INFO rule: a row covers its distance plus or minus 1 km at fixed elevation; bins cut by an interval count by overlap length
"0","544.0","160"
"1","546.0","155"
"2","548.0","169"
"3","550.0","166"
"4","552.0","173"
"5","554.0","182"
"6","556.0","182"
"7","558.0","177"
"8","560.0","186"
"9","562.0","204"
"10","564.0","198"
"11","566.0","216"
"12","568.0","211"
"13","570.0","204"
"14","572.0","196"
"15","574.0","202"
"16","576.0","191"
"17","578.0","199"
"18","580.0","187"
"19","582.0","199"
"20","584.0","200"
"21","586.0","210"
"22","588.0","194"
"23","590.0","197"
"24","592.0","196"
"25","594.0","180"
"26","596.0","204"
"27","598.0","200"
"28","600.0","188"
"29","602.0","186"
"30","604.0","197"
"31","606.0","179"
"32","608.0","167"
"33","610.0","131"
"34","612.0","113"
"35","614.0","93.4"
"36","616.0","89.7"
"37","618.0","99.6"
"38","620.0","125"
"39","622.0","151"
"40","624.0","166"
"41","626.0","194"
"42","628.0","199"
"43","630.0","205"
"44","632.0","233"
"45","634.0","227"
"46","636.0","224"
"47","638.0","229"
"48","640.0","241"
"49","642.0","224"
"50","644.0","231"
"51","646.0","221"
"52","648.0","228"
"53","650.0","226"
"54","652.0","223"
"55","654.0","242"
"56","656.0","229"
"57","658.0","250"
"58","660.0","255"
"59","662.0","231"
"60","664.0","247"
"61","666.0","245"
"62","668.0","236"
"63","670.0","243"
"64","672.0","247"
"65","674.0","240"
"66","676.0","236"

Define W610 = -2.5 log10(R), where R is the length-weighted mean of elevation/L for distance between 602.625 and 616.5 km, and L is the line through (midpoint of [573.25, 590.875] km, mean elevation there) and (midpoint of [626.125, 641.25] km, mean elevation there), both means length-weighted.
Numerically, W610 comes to 0.43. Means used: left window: 198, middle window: 142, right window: 221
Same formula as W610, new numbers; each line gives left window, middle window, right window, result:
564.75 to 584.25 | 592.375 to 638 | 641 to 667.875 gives 0.26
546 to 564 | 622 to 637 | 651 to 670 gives 0.10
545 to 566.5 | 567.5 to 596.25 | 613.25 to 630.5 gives -0.18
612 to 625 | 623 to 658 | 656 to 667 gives -0.22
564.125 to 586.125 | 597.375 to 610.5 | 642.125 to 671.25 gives 0.19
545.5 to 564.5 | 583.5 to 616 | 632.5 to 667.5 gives 0.17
